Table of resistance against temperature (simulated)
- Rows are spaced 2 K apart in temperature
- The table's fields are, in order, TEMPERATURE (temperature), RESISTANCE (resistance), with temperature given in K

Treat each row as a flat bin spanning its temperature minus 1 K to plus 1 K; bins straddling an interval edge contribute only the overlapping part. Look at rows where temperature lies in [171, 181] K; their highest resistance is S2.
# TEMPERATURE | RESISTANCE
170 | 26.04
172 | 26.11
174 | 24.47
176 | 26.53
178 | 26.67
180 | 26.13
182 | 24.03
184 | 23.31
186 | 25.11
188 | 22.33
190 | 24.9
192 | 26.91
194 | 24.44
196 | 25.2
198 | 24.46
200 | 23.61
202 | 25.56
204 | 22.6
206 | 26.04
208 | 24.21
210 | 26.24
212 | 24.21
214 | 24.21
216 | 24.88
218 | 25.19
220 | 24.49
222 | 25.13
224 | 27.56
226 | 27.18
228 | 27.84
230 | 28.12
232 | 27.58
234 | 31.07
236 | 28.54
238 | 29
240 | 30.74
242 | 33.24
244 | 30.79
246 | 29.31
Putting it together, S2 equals 26.67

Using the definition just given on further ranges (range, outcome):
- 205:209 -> 26.04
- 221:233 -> 28.12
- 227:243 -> 33.24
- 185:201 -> 26.91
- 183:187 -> 25.11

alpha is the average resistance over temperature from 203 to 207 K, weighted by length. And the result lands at 24.3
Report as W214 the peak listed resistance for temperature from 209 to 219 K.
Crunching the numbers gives 26.24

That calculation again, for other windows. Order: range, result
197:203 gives 25.56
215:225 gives 27.56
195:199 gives 25.2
